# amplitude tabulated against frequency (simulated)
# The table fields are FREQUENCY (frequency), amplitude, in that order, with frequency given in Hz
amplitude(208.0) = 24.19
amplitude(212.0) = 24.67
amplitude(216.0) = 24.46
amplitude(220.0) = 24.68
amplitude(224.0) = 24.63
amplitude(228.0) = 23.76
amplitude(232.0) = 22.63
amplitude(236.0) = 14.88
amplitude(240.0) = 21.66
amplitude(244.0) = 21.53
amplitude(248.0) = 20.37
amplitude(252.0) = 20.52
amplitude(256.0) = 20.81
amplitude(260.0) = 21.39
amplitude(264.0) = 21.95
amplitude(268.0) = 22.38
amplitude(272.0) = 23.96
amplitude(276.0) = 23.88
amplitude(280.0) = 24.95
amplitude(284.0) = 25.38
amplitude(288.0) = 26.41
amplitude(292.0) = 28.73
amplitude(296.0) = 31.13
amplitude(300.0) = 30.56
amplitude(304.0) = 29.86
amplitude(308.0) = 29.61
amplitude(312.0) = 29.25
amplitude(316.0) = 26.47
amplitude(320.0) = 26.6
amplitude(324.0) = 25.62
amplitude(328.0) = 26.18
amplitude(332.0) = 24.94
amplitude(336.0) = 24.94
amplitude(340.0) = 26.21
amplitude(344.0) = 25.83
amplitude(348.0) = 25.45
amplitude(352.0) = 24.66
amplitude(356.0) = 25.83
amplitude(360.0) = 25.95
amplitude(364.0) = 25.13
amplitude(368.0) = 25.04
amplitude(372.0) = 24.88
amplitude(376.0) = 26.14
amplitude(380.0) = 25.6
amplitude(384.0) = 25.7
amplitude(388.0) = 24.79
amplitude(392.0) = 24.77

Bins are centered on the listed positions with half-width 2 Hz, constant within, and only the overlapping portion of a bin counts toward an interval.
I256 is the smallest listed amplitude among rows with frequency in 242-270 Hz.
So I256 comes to 20.37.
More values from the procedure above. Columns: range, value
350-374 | 24.66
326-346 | 24.94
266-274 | 22.38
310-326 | 25.62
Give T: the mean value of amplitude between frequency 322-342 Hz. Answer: 25.6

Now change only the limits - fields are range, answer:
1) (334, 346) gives 25.7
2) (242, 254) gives 20.8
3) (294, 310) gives 30.3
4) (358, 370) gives 25.4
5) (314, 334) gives 26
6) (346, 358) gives 25.3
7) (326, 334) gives 25.6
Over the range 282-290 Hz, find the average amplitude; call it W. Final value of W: 25.9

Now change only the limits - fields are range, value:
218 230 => 24.4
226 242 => 20.7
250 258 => 20.7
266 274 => 23.2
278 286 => 25.2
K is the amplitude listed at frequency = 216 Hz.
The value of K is 24.46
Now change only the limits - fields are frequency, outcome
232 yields 22.63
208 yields 24.19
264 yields 21.95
